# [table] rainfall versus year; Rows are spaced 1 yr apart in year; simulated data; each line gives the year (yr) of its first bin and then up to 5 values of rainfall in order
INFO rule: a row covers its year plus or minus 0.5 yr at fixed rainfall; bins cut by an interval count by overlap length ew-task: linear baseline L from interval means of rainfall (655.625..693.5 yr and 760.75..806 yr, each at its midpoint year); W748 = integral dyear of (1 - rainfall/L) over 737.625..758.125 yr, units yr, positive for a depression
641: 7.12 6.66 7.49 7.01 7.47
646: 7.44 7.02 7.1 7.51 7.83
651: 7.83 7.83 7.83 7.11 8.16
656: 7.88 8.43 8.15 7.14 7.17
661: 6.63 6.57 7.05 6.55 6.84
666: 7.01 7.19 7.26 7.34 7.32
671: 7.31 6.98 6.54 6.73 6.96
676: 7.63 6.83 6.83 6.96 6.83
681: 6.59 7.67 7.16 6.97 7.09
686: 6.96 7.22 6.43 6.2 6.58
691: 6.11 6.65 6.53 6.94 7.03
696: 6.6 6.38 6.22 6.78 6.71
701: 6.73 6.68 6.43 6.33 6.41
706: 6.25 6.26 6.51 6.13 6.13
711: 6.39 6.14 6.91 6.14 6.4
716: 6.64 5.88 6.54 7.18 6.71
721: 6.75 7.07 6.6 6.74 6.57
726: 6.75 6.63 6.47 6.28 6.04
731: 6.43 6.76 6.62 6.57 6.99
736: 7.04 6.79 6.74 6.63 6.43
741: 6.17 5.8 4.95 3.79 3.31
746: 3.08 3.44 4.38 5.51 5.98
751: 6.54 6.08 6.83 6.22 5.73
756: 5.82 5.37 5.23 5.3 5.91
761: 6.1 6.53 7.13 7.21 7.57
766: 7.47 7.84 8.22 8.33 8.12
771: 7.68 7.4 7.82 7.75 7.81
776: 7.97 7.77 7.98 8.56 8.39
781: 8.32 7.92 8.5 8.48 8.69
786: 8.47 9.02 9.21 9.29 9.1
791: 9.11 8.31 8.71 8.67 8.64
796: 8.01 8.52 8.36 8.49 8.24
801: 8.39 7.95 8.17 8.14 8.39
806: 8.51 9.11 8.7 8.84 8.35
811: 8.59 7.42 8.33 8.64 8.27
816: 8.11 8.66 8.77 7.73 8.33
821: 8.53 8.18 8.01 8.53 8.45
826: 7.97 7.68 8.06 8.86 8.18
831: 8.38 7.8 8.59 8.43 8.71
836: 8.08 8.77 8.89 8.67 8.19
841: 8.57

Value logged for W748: 6.2 yr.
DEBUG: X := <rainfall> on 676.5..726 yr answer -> 6.63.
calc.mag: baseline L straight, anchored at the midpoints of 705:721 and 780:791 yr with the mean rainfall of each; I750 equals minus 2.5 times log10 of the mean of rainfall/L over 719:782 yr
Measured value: 0.16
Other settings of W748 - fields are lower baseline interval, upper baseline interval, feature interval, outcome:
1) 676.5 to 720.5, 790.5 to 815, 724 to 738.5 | 1.1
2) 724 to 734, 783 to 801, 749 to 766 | 2.8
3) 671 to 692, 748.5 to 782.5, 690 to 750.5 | 6.3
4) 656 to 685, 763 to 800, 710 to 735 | 3.6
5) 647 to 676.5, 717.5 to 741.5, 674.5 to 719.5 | 2.1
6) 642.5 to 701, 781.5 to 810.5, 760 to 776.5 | 1.4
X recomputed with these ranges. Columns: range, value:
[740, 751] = 4.81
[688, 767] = 6.27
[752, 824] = 7.94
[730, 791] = 6.9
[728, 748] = 5.76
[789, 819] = 8.47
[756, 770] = 6.8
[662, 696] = 6.91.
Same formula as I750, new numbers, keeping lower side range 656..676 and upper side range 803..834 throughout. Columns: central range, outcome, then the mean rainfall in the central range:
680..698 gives 0.09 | 6.76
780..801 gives -0.06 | 8.59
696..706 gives 0.14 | 6.51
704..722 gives 0.17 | 6.45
